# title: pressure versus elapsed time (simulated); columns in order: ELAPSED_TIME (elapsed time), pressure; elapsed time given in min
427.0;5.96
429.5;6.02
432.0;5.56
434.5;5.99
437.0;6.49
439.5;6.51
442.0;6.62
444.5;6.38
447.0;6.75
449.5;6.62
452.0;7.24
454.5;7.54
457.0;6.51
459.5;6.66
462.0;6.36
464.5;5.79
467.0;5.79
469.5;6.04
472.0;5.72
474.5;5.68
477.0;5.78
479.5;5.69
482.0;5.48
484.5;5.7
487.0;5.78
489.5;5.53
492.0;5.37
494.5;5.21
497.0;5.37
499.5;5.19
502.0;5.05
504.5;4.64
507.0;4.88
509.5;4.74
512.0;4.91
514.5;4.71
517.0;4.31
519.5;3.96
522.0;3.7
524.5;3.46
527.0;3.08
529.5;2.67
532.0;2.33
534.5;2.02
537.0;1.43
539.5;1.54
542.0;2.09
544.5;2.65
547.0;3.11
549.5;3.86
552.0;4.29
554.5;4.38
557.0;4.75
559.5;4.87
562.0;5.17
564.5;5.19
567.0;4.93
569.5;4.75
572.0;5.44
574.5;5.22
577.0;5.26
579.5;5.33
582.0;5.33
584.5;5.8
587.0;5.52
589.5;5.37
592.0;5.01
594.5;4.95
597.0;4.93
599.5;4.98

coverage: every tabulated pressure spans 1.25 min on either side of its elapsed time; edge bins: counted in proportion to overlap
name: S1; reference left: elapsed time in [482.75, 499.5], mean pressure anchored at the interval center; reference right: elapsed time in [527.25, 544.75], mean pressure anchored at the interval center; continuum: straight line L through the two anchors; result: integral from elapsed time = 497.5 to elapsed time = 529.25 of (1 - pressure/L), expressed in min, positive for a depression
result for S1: -4.6 min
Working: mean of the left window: 5.47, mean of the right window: 2.13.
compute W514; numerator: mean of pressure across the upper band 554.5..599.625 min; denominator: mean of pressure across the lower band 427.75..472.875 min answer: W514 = 0.81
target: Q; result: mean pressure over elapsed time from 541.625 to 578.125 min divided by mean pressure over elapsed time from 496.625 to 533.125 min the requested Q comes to 1.06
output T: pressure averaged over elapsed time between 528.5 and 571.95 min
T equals 3.59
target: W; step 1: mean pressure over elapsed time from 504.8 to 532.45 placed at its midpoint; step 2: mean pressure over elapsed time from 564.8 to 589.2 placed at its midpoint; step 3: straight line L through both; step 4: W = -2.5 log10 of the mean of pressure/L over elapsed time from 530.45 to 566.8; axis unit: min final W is 0.34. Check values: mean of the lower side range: 3.96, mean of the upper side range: 5.29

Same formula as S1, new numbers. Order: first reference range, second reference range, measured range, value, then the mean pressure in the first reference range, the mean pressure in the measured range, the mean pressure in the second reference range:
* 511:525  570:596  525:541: 7.92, 4.2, 2.24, 5.3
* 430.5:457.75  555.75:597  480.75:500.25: 1.97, 6.56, 5.46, 5.17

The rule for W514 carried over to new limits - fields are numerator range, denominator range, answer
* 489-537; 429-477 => 0.66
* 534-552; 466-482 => 0.44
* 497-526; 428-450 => 0.72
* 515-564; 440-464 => 0.51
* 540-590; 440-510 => 0.78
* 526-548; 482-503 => 0.43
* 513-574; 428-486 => 0.60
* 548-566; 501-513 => 0.96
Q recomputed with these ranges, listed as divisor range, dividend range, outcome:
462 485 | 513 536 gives 0.58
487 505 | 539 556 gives 0.61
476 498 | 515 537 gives 0.57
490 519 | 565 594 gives 1.07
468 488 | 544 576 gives 0.79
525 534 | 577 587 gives 2.02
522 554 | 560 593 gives 1.88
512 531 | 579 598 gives 1.40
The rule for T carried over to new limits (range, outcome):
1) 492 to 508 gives 5.08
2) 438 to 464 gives 6.69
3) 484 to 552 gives 3.96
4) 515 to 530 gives 3.63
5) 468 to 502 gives 5.56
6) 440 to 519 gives 5.73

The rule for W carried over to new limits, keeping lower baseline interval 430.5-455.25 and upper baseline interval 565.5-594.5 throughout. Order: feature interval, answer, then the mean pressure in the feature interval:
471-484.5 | 0.100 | 5.67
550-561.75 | 0.195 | 4.58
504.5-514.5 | 0.227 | 4.8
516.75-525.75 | 0.459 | 3.81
